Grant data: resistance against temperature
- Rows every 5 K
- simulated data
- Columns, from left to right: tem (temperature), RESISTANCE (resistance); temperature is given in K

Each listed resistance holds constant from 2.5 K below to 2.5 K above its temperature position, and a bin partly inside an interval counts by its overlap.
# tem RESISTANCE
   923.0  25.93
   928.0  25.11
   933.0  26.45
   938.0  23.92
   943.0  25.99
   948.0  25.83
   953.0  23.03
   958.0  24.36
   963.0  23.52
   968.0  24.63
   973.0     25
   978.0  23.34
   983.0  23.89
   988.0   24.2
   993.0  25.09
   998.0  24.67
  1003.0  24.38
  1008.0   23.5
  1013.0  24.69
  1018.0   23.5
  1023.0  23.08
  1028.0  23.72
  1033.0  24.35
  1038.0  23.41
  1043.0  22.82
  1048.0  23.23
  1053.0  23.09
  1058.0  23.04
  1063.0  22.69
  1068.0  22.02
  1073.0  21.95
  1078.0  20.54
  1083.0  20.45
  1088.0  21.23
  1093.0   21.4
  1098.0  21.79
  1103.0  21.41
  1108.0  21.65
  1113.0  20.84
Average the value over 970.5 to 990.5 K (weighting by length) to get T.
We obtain 24.1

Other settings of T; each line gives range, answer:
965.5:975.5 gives 24.8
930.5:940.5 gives 25.2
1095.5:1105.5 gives 21.6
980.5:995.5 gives 24.4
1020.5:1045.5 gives 23.5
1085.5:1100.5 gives 21.5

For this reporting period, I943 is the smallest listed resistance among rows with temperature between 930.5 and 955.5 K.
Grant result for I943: 23.03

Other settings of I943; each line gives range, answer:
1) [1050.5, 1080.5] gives 20.54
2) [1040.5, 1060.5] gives 22.82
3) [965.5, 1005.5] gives 23.34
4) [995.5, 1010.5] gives 23.5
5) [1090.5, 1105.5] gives 21.4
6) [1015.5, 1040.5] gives 23.08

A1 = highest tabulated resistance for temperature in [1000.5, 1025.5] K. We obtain 24.69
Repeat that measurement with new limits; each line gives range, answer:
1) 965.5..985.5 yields 25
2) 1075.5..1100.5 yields 21.79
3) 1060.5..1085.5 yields 22.69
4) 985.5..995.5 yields 25.09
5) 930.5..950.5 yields 26.45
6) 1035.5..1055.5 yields 23.41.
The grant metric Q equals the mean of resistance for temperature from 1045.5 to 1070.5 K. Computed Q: 22.8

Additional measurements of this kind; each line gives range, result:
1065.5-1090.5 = 21.2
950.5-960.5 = 23.7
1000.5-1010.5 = 23.9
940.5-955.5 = 24.9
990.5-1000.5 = 24.9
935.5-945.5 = 25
